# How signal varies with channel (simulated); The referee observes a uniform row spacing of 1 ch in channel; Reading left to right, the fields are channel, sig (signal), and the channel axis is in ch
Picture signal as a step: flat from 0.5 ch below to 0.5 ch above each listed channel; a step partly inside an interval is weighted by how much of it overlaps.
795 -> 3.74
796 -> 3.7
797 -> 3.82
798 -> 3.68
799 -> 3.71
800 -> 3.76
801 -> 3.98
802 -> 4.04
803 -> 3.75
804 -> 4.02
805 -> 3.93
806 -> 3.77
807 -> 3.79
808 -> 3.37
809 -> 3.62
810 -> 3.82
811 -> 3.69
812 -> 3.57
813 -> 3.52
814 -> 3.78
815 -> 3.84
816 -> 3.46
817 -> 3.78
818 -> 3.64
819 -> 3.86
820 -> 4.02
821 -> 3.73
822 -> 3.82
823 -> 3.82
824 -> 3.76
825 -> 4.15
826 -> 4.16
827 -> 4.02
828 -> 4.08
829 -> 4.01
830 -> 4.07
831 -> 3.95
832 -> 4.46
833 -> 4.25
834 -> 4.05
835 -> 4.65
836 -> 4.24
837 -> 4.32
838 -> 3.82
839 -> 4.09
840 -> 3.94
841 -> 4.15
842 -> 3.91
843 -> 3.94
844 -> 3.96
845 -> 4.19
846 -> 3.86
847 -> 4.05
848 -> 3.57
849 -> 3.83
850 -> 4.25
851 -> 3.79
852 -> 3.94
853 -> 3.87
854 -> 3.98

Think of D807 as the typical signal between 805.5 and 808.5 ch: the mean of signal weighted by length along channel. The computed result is 3.64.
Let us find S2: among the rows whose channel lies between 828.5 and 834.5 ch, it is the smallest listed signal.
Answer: 3.95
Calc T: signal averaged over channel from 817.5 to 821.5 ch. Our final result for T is 3.81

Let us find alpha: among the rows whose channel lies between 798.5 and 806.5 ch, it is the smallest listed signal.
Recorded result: 3.71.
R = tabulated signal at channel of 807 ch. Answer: 3.79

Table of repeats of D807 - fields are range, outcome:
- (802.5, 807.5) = 3.85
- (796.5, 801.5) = 3.79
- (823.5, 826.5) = 4.02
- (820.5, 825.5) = 3.86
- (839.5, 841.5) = 4.04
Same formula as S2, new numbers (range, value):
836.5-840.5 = 3.82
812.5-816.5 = 3.46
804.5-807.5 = 3.77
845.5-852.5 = 3.57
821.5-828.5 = 3.76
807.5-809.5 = 3.37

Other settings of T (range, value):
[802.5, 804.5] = 3.88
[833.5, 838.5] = 4.22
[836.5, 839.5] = 4.08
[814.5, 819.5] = 3.72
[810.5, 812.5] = 3.63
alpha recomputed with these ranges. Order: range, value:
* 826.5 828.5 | 4.02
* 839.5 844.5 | 3.91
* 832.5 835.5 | 4.05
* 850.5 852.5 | 3.79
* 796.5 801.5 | 3.68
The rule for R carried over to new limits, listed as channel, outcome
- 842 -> 3.91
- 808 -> 3.37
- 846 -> 3.86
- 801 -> 3.98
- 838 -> 3.82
